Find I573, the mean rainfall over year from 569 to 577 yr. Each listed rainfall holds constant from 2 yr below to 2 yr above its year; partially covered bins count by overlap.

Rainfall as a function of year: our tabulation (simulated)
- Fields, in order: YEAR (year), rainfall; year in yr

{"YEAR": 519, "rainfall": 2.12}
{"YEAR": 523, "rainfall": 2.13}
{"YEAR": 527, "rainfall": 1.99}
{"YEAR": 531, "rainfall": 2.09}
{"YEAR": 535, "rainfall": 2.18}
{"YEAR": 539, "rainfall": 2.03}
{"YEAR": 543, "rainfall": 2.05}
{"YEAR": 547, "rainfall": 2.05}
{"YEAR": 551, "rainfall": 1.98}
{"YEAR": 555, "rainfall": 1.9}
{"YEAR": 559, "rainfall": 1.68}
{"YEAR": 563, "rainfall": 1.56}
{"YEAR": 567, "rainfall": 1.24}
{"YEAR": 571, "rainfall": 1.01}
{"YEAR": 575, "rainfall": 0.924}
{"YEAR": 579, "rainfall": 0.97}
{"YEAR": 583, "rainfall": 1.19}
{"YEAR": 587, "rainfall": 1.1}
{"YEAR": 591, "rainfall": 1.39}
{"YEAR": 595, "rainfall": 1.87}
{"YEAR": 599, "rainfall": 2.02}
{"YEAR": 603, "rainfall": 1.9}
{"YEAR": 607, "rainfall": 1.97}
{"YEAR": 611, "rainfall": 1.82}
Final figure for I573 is 0.967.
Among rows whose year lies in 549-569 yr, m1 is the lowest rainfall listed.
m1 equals 1.24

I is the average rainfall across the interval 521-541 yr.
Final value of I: 2.08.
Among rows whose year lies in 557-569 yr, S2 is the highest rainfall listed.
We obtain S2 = 1.68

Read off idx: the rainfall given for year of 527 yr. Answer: 1.99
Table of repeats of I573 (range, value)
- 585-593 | 1.25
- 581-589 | 1.15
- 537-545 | 2.04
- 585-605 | 1.66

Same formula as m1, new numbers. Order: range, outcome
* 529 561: 1.68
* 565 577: 0.924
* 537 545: 2.03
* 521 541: 1.99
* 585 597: 1.1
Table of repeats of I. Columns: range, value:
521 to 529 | 2.06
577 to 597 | 1.3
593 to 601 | 1.95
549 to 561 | 1.85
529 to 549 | 2.08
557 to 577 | 1.28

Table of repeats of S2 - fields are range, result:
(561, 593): 1.56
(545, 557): 2.05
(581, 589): 1.19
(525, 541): 2.18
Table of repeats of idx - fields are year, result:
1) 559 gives 1.68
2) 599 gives 2.02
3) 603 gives 1.9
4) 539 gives 2.03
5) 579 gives 0.97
